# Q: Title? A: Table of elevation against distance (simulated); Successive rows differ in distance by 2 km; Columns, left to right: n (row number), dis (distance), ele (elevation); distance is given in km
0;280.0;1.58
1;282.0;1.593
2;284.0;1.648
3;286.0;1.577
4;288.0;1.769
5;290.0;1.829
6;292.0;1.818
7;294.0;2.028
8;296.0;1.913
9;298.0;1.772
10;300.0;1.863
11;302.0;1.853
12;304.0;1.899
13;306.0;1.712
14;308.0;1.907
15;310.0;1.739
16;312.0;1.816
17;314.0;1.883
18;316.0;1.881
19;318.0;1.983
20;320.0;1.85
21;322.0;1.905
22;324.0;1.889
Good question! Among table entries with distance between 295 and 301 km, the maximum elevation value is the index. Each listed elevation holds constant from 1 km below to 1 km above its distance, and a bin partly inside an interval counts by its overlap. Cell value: 1.913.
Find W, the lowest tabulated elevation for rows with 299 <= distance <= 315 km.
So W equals 1.712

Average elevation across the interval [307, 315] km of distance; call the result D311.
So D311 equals 1.84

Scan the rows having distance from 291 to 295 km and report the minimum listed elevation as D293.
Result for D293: 1.818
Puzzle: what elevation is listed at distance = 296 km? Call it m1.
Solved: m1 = 1.913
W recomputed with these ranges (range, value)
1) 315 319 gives 1.881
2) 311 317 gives 1.816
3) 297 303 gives 1.772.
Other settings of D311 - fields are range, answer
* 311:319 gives 1.89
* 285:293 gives 1.75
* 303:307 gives 1.81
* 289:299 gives 1.87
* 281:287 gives 1.61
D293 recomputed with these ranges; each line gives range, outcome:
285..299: 1.577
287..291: 1.769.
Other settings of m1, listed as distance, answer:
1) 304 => 1.899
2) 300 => 1.863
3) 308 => 1.907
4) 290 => 1.829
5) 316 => 1.881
